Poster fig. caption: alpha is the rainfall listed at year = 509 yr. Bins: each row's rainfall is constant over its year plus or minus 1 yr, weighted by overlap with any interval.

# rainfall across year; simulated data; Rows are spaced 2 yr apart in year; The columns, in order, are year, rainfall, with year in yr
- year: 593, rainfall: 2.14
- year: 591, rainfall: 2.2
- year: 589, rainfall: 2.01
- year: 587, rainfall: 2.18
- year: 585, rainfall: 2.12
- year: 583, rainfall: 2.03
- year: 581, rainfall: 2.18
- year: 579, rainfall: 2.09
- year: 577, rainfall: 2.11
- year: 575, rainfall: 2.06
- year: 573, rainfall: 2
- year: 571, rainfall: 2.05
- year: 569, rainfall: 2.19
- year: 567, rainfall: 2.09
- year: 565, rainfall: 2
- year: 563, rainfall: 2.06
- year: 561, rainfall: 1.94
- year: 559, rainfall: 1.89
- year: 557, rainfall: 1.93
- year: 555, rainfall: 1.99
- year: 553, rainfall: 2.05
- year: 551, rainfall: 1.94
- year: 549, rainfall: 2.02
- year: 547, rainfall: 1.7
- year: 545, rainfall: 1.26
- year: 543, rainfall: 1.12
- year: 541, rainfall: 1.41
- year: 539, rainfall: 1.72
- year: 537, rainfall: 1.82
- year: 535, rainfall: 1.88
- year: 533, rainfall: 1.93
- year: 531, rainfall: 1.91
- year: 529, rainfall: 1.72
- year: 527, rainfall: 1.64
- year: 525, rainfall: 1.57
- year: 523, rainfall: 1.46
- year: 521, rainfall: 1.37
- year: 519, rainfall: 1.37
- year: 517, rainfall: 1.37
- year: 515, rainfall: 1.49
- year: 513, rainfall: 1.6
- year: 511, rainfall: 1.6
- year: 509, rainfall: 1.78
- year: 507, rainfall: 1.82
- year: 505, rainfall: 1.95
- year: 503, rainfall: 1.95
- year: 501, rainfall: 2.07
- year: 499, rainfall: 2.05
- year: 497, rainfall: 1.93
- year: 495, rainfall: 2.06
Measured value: 1.78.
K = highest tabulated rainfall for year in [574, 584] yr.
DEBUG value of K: 2.18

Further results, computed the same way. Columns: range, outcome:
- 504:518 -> 1.95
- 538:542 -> 1.72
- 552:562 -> 2.05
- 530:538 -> 1.93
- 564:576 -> 2.19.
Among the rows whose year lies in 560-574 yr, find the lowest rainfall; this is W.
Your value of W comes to 1.94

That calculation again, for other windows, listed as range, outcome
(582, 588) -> 2.03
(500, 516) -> 1.49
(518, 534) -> 1.37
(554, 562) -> 1.89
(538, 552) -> 1.12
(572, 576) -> 2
